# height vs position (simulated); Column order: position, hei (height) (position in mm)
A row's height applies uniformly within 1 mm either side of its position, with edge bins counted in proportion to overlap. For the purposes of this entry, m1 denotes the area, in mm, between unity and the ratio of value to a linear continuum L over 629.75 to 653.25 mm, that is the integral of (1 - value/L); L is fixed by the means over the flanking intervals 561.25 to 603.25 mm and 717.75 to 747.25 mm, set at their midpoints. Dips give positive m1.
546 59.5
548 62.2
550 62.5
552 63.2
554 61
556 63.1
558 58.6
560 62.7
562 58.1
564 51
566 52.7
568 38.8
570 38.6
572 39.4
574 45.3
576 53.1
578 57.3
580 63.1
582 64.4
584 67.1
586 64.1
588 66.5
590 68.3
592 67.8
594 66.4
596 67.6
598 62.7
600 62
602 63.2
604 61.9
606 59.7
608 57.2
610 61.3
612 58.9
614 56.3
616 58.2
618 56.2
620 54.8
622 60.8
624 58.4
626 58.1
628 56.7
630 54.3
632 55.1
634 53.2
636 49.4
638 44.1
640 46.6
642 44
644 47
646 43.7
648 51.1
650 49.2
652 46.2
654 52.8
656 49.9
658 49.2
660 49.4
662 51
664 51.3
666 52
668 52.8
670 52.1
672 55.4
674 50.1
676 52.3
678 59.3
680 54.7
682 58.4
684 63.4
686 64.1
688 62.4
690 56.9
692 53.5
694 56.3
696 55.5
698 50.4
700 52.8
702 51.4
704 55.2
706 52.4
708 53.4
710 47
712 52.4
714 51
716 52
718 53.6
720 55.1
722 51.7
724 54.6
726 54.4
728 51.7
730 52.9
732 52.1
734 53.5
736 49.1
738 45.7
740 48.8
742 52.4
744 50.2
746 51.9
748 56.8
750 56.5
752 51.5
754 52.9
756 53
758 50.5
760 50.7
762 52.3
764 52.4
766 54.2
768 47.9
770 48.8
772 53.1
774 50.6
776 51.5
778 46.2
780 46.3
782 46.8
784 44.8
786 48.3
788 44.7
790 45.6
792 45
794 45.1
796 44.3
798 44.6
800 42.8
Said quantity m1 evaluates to 3.0 mm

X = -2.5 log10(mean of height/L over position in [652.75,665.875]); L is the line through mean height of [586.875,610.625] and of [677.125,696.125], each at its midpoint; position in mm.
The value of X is 0.19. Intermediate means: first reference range 63.8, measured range 50.6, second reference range 58.6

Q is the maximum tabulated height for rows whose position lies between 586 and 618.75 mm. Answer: 68.3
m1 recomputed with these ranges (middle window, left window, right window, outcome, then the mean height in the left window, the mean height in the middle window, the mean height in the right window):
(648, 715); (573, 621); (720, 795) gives 2.37 mm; 61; 53.4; 50.5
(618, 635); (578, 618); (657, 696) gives 0.99 mm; 62.7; 56.4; 55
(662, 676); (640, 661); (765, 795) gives -1.18 mm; 48.2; 52.2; 47.9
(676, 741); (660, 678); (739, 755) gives -1.74 mm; 52.4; 53.9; 52.6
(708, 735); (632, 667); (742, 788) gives -1.32 mm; 49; 52.5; 50.7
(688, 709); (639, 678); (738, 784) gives -1.59 mm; 50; 54.2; 50.9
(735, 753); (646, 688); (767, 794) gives -0.75 mm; 53.2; 51.4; 47.6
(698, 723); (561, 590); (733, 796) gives -0.50 mm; 54.7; 52.3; 49.8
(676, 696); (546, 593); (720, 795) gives -1.89 mm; 57.8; 58.3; 50.5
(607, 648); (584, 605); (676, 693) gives 6.00 mm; 65.1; 53.7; 58.7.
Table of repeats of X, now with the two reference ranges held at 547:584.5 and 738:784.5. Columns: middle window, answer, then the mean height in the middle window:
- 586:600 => -0.197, 66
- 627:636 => -0.002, 54.2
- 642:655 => 0.121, 48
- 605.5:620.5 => -0.064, 57.9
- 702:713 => 0.003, 52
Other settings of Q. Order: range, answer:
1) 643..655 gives 52.8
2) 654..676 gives 55.4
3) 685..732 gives 64.1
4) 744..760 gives 56.8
